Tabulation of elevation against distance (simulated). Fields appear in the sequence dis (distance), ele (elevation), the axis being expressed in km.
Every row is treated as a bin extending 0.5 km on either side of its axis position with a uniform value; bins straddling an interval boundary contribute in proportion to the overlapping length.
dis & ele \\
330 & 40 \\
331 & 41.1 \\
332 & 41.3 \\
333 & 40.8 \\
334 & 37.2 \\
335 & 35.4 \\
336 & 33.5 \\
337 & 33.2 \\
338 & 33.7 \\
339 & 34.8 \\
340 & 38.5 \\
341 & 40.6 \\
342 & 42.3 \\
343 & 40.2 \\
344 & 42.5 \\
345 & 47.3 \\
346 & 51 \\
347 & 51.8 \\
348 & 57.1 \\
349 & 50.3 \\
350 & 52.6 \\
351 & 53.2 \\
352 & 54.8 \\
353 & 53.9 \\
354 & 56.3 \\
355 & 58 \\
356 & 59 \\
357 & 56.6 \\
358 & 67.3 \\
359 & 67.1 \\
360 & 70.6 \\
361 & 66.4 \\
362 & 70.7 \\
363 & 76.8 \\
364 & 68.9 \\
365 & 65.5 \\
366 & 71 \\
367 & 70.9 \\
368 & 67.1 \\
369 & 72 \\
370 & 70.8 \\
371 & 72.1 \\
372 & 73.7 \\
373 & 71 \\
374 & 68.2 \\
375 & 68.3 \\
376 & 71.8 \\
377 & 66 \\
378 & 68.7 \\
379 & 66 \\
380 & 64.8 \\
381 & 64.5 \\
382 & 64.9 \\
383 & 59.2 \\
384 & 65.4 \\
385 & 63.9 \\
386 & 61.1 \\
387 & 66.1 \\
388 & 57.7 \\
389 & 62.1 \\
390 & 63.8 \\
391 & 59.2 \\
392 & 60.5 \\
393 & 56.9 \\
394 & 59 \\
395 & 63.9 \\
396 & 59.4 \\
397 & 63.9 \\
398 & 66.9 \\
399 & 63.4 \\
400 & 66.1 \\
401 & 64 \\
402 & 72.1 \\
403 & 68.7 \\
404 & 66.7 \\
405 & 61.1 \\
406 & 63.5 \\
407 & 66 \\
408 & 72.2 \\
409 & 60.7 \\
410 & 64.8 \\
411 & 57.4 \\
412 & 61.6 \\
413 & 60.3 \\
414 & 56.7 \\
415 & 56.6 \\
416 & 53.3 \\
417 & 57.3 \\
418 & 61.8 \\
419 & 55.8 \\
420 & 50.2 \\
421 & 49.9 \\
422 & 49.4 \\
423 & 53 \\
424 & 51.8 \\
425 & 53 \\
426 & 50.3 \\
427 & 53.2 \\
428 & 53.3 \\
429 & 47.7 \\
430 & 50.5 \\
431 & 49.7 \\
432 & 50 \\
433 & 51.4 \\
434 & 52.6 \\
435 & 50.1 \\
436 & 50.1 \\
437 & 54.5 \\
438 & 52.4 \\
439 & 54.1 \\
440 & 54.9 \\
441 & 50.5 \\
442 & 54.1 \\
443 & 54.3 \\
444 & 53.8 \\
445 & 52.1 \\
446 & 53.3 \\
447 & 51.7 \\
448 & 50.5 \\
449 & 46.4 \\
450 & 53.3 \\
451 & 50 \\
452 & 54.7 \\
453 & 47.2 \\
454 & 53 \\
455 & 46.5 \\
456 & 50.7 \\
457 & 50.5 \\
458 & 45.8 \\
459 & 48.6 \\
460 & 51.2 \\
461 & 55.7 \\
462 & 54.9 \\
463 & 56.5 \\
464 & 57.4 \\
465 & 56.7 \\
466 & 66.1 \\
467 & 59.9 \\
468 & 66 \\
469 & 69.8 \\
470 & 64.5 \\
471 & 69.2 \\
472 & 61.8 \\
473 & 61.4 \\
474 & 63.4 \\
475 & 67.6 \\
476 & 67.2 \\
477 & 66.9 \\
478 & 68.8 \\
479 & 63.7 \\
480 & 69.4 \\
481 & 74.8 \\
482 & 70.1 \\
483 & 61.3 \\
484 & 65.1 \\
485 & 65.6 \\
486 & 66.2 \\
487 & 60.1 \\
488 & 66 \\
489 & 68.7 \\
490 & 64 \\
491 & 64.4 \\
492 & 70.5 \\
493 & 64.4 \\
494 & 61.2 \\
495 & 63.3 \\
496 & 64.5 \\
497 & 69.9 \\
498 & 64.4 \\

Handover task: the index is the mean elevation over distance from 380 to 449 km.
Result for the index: 57.8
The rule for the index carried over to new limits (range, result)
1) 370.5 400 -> 64.6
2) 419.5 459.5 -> 51.2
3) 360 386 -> 68.2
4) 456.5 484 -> 61.9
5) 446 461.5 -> 50.5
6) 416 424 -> 53.7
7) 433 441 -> 52.5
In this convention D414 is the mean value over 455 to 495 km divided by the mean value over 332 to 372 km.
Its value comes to 1.1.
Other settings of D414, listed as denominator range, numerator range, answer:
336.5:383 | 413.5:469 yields 0.89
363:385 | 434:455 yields 0.76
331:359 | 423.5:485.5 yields 1.20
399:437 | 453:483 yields 1.06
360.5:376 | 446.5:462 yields 0.72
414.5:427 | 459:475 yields 1.14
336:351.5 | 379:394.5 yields 1.40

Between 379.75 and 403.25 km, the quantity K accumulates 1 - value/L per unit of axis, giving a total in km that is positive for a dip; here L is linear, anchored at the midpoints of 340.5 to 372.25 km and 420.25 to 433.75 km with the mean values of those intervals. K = -3.27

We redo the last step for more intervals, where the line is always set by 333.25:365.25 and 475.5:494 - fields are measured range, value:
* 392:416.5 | -2.1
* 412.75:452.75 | 5.4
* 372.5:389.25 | -3.1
